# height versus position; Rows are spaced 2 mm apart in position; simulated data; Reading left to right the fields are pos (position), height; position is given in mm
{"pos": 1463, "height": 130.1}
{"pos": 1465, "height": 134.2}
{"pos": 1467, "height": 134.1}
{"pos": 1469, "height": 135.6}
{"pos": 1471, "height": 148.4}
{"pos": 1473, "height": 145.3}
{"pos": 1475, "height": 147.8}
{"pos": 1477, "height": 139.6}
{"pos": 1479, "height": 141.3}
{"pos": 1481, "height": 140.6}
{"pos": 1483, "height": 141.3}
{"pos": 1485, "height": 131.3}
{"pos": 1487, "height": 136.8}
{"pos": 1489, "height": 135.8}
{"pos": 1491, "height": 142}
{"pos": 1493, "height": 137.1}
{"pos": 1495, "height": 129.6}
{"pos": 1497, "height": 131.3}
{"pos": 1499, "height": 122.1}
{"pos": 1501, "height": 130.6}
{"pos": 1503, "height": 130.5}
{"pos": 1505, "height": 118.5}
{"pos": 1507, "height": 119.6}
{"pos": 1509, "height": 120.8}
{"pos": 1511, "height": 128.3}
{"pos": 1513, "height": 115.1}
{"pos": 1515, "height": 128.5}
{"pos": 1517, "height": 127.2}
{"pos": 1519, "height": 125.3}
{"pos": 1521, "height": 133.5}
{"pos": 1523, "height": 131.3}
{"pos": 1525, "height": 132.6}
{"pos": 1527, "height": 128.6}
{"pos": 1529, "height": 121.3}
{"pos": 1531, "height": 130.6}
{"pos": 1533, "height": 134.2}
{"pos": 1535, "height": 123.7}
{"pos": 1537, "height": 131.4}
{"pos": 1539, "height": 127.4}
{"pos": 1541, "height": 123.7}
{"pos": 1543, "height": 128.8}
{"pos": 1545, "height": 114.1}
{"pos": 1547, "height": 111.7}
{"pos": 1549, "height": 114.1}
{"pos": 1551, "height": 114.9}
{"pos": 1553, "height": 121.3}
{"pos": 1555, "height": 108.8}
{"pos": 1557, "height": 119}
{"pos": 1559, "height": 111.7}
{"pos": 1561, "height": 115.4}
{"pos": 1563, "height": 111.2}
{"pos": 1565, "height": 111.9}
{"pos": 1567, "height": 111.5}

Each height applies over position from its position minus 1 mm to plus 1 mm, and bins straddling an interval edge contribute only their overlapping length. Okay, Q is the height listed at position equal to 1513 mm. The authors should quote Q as 115.1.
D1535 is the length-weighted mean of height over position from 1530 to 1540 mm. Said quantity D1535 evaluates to 129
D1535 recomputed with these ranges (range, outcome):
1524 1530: 128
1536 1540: 129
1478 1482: 141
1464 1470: 135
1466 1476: 142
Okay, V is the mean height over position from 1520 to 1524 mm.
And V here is 132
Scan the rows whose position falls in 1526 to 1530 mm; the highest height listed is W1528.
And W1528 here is 128.6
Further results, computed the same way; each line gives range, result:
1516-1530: 133.5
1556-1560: 119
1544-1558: 121.3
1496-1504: 131.3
